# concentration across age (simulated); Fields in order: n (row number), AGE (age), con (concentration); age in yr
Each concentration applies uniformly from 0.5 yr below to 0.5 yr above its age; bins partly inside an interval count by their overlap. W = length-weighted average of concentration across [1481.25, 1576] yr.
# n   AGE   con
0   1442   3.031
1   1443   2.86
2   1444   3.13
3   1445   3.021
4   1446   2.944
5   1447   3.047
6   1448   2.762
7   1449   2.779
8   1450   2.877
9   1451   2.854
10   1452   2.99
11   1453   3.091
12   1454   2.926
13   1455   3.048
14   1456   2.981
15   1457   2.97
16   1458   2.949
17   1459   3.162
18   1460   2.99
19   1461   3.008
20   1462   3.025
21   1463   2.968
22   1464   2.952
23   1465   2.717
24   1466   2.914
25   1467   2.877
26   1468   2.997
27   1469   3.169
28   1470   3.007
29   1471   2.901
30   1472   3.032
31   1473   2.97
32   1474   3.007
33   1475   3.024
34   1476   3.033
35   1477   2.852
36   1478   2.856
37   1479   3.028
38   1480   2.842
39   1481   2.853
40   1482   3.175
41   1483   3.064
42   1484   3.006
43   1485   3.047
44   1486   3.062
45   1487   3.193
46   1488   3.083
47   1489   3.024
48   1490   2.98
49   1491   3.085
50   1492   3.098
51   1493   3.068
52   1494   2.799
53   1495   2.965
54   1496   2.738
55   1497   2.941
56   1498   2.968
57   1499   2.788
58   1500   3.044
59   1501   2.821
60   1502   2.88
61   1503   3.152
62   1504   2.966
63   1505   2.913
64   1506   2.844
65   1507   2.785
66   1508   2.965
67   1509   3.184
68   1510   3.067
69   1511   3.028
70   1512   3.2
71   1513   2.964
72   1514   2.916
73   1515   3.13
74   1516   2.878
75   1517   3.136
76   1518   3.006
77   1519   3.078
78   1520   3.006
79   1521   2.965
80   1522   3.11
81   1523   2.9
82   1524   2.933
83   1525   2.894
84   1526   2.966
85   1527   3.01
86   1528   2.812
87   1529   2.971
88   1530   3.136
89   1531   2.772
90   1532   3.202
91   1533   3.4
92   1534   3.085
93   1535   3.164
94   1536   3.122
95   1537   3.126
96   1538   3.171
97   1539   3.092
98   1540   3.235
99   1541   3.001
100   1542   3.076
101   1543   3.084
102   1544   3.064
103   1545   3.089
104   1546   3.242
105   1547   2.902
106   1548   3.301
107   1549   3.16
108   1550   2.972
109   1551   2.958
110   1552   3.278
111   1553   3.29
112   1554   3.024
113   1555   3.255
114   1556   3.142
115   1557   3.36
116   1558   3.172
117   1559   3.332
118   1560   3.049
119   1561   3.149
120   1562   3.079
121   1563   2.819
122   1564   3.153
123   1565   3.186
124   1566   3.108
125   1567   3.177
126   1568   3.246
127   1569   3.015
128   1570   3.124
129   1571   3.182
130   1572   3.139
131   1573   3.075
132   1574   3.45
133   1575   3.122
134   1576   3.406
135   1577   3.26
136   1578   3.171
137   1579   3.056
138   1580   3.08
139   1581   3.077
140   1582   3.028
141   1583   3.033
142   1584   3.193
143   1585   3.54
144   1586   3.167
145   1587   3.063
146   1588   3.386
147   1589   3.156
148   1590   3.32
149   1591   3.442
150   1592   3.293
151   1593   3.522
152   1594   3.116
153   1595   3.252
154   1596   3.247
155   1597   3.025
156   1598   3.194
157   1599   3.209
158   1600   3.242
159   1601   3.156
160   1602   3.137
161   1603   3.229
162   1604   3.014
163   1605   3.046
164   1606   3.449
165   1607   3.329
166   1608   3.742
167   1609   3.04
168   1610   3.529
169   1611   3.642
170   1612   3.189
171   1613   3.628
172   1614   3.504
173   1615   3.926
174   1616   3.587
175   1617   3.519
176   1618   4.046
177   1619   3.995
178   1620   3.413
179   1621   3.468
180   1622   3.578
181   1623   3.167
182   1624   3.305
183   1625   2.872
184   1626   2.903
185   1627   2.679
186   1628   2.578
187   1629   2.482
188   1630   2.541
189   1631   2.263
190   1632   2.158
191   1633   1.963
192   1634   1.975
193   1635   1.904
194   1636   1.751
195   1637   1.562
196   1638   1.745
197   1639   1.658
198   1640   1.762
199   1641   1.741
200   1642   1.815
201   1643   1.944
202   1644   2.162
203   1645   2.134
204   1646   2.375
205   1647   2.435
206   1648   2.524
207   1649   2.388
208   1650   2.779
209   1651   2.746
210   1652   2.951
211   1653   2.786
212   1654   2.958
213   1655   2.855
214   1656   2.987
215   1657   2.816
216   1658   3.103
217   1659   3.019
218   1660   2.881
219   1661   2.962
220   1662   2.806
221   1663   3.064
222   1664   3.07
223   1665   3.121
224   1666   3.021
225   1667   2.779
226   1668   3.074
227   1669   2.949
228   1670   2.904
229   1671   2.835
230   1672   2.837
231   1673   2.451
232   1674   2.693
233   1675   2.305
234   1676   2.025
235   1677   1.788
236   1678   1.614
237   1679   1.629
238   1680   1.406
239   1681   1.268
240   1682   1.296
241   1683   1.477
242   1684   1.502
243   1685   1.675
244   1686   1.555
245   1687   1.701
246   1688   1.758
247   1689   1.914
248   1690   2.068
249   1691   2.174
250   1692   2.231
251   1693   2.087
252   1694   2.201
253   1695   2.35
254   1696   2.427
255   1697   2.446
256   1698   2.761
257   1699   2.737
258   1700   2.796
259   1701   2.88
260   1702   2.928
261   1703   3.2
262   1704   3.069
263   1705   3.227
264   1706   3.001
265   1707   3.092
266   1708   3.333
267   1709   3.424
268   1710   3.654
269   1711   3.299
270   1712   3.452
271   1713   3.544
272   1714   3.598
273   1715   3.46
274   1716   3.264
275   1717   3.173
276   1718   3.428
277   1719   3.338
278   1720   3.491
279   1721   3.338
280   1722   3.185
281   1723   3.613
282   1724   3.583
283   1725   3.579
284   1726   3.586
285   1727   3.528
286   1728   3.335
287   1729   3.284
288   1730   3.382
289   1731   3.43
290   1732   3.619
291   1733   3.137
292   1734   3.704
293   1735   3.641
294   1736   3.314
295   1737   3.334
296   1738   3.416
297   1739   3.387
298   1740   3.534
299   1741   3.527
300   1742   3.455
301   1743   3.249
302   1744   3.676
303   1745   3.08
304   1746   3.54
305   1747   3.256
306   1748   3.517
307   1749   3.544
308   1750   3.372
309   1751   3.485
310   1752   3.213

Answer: 3.06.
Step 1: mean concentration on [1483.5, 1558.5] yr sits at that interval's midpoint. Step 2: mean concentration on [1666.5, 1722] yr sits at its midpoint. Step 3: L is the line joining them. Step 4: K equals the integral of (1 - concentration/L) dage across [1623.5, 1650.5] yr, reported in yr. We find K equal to 5.0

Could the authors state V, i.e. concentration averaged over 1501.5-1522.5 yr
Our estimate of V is 3.01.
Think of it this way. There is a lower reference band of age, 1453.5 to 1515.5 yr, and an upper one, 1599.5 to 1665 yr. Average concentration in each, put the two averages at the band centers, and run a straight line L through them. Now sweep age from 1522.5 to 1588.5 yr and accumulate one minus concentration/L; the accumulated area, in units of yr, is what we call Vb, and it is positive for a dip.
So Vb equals -4.9 yr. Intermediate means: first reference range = 2.98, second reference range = 2.83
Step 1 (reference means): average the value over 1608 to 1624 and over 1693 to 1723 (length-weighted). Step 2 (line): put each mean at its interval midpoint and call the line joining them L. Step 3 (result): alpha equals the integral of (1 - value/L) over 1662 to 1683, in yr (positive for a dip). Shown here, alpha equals 5.7 yr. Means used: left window 3.55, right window 3.1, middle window 2.39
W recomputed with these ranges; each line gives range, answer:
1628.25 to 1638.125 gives 2.06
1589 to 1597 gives 3.29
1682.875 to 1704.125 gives 2.27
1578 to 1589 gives 3.16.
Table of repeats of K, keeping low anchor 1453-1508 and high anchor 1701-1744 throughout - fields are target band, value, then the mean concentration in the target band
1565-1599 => -0.61 yr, 3.2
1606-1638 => 2.14 yr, 2.99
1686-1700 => 4.69 yr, 2.22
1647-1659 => 1.70 yr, 2.8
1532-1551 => -0.30 yr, 3.12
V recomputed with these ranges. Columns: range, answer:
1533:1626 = 3.24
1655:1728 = 2.74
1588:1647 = 2.91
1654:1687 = 2.43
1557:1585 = 3.15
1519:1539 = 3.04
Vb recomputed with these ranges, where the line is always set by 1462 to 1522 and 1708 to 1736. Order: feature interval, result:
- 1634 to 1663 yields 7.8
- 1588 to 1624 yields -1.9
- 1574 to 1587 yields -0.1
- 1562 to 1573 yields 0.1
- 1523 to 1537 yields 0.1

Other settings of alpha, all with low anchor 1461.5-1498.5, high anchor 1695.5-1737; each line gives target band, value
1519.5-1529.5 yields 0.3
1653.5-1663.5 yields 0.8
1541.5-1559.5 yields -0.5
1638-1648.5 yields 3.8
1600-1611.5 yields -0.6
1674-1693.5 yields 8.7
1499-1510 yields 0.2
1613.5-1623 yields -1.5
